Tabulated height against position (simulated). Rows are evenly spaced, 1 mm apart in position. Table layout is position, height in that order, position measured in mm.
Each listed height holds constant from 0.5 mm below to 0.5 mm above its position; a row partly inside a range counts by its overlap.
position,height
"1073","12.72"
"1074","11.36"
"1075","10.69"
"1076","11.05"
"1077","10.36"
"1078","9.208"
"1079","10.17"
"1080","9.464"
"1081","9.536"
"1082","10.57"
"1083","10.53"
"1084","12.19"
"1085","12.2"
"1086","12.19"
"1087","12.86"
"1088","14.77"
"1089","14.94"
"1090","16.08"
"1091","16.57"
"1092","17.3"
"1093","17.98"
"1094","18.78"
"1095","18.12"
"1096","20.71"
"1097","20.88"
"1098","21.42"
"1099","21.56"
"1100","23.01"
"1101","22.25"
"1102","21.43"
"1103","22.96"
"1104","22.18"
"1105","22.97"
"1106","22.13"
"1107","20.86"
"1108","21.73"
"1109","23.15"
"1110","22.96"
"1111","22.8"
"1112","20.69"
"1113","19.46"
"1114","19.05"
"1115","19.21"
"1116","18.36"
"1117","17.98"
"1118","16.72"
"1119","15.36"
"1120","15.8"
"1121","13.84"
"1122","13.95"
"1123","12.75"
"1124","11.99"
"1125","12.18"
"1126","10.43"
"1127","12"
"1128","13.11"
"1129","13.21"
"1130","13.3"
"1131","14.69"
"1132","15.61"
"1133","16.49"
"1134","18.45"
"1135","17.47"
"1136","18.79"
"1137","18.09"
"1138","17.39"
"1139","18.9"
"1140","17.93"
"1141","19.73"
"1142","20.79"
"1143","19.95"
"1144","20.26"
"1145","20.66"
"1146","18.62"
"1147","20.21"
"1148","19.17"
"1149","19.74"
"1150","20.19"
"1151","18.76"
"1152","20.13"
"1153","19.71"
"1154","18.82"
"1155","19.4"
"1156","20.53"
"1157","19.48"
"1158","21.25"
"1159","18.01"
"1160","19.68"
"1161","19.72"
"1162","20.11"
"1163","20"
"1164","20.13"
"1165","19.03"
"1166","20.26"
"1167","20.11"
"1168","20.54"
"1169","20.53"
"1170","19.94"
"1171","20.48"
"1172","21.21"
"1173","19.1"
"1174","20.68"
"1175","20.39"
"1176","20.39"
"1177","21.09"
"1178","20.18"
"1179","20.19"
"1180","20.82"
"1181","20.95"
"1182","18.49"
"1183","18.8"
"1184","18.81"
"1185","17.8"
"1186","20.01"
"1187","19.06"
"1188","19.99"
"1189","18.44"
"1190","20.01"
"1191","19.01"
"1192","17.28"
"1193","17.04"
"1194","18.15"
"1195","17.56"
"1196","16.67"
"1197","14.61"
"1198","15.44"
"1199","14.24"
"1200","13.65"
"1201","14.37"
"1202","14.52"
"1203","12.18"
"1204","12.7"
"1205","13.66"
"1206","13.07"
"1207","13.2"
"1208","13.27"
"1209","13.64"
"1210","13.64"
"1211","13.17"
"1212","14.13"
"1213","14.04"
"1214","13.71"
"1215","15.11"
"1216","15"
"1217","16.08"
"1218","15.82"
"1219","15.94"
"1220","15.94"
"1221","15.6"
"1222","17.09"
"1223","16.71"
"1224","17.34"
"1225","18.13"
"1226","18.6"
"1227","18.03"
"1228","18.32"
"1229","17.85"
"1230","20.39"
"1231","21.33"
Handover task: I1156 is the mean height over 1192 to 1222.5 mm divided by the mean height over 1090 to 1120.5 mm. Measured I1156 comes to 0.74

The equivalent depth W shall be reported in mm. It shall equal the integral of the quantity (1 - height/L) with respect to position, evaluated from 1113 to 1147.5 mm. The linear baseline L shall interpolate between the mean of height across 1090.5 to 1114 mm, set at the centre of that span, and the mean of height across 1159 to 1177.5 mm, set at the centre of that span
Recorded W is 6.6 mm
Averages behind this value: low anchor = 20.9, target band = 16.6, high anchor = 20.1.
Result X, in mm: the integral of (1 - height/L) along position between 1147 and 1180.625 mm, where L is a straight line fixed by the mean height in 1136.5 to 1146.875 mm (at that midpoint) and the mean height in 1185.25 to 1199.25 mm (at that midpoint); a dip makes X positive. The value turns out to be -2.5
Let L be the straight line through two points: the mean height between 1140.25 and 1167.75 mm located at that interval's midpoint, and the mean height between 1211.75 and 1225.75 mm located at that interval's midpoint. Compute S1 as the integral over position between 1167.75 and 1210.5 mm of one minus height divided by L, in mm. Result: 0.4 mm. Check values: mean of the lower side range 19.8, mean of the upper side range 15.8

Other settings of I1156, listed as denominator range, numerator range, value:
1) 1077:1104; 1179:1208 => 1.05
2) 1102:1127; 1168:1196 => 1.07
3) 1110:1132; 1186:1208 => 1.02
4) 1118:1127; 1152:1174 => 1.49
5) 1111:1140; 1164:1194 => 1.22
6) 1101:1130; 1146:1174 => 1.11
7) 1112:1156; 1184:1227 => 0.92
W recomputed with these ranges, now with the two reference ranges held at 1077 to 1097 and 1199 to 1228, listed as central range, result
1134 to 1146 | -3.9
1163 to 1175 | -4.5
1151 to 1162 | -3.9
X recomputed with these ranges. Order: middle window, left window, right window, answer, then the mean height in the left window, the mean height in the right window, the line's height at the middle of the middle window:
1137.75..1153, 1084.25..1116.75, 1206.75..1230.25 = -1.3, 19.4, 15.8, 18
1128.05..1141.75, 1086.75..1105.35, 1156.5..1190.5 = 1.9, 19.4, 19.9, 19.6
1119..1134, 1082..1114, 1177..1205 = 3.8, 18.8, 17.4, 18.4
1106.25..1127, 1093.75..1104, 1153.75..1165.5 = 3.4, 21.2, 19.7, 20.8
